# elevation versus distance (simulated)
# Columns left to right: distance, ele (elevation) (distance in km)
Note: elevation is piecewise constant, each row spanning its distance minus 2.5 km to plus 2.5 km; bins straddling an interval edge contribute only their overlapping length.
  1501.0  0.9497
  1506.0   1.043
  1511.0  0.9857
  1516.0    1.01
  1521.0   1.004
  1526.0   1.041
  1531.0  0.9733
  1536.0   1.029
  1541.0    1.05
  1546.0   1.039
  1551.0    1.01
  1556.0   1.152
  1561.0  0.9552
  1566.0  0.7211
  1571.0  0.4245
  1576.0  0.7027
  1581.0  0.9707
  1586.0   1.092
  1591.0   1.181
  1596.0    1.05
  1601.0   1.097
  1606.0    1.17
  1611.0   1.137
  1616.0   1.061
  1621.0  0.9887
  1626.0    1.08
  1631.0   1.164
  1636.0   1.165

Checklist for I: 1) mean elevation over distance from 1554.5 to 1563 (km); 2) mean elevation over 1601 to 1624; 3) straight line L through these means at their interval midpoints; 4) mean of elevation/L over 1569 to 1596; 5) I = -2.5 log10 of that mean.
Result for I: 0.19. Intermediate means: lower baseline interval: 1.05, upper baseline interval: 1.09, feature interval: 0.899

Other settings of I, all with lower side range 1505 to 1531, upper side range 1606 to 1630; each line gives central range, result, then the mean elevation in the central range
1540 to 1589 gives 0.149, 0.91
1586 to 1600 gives -0.044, 1.11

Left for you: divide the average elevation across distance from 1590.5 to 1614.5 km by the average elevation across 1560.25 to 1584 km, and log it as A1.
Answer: 1.5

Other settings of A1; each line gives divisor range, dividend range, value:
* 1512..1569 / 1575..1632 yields 1.07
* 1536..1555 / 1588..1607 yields 1.08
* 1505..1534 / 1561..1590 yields 0.81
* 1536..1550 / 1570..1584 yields 0.72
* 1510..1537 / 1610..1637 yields 1.09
